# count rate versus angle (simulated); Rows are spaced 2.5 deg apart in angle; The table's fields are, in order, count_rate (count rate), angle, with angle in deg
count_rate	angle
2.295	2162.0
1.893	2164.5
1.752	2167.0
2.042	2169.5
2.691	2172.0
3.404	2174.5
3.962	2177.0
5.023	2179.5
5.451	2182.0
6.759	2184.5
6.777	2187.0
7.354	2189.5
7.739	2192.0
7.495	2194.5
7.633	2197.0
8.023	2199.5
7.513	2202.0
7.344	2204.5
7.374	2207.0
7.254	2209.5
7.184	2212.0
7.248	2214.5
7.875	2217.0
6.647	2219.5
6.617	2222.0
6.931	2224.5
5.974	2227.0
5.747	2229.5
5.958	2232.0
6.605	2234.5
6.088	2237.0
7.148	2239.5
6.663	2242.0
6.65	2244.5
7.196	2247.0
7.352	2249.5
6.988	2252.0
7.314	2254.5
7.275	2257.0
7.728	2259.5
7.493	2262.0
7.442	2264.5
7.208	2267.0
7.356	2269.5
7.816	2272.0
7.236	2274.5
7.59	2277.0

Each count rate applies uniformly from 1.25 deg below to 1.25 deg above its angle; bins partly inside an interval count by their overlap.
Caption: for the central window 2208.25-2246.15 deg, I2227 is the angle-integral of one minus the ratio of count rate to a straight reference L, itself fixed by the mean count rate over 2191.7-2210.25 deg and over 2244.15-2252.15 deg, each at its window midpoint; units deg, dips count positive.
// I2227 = 3.1 deg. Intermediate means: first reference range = 7.54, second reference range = 7.1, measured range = 6.71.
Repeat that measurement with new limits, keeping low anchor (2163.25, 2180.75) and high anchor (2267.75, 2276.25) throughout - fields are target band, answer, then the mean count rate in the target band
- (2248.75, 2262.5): -1.28 deg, 7.35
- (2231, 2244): -1.32 deg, 6.51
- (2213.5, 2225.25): -4.57 deg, 7.07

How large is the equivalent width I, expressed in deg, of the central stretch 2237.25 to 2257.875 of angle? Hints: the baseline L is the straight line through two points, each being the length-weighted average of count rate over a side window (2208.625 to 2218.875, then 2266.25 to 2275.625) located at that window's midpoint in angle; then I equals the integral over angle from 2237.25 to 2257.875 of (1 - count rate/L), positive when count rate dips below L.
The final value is 1.0 deg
